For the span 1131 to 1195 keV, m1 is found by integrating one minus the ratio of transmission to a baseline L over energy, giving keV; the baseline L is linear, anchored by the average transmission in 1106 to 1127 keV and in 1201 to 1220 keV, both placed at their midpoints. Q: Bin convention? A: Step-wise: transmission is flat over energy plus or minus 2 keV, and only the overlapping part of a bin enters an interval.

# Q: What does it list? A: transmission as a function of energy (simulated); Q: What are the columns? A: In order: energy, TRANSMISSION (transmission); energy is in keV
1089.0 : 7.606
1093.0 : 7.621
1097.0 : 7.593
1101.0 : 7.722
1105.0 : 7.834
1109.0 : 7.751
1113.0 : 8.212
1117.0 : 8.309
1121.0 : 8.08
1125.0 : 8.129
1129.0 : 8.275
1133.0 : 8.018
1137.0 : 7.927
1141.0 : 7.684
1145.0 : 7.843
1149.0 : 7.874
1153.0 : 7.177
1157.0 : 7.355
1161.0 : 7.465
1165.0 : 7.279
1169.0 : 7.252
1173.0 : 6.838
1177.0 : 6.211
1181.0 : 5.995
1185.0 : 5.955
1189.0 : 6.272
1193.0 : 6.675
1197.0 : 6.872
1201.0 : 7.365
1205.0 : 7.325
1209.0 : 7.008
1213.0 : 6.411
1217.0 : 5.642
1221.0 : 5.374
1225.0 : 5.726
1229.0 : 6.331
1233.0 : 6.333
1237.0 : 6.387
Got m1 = 2.2 keV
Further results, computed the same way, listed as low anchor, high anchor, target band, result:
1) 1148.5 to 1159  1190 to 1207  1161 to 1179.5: 0.9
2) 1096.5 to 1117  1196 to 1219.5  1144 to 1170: -0.5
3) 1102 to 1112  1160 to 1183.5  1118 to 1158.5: -2.9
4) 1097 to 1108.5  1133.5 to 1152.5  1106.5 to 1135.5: -1.3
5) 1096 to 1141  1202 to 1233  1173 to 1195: 1.9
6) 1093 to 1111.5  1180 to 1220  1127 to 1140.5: -1.3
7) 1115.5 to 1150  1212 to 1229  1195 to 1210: -2.1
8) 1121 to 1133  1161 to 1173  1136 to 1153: 0.0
